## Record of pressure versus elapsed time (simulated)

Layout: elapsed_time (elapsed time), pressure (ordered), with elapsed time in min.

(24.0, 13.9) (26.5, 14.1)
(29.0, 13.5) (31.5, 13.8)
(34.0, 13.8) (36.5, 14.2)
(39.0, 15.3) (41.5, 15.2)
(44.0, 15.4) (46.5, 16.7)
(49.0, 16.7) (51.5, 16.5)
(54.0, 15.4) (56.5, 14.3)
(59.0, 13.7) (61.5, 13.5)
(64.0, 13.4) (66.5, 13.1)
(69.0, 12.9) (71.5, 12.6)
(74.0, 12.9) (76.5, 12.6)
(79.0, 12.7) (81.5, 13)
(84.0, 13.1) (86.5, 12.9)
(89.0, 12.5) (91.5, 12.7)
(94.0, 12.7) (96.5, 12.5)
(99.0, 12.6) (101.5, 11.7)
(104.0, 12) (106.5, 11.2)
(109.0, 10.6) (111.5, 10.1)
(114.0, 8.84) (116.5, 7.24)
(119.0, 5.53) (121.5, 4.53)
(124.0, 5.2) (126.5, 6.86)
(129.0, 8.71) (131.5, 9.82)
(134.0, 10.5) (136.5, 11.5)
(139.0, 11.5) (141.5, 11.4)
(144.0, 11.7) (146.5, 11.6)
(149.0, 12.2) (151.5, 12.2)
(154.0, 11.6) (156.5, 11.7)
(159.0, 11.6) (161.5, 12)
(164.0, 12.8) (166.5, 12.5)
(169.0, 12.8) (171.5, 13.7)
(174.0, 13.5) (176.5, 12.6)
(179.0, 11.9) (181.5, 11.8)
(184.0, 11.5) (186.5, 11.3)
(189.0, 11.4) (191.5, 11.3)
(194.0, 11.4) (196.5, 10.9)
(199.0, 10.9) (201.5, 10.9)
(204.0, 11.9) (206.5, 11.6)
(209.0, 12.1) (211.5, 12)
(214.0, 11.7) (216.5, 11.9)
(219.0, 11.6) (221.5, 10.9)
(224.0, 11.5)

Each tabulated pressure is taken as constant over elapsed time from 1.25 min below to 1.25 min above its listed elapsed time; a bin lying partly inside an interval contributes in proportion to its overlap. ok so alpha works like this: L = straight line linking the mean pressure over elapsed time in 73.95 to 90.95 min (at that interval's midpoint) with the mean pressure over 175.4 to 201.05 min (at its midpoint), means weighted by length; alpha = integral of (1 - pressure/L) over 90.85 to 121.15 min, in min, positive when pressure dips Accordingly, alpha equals 5.1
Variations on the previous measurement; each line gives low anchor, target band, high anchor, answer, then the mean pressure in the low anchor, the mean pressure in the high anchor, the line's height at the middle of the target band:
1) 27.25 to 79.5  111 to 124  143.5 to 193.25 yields 6.14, 14.2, 12.1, 13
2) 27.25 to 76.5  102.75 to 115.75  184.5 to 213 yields 2.73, 14.3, 11.4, 13.2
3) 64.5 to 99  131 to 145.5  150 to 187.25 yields 1.51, 12.8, 12.2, 12.4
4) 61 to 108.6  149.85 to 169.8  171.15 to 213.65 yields -0.19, 12.6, 11.8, 12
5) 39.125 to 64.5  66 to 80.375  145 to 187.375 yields 1.78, 15.1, 12.2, 14.6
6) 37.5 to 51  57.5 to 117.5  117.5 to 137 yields -3.27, 15.9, 7.68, 11.6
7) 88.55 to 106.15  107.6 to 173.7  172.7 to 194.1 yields 9.30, 12.3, 11.9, 12.1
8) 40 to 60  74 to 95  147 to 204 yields 2.51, 15.5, 11.9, 14.5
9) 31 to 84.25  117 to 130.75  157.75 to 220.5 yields 7.03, 14.2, 11.9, 13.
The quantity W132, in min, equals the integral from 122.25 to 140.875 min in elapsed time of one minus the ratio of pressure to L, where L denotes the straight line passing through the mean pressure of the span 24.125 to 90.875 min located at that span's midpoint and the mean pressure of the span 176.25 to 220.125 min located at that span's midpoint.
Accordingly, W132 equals 5.26 min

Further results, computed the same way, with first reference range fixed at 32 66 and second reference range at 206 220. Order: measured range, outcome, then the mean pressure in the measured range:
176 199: 1.5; 11.5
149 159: 0.8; 11.8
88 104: 1.8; 12.4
